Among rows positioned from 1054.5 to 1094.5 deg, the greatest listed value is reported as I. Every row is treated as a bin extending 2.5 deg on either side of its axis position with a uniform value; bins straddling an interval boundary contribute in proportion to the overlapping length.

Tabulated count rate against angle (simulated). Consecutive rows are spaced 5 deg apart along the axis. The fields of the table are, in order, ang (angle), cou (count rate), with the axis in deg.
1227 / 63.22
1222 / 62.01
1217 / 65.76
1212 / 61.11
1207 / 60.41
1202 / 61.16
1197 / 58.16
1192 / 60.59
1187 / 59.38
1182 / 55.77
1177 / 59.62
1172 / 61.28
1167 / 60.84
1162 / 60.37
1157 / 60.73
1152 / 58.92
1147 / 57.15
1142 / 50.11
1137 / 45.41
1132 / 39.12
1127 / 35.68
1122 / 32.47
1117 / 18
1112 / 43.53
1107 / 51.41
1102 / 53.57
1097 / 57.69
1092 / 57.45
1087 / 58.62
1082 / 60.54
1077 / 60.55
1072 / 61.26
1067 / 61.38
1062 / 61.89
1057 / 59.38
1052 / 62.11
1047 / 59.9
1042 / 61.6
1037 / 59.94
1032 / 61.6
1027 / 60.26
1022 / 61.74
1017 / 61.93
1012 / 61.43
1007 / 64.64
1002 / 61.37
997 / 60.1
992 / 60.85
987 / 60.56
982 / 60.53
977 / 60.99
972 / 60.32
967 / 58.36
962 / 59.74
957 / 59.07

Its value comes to 61.89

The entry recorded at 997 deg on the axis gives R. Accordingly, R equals 60.1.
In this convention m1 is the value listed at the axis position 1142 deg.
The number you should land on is 50.11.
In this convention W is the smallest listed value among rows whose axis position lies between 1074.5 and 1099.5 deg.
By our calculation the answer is 57.45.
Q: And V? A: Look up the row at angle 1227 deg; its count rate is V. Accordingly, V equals 63.22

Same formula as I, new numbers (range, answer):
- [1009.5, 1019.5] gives 61.93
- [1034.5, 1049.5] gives 61.6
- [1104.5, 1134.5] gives 51.41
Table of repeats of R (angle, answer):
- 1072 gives 61.26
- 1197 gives 58.16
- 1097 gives 57.69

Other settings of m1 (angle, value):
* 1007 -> 64.64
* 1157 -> 60.73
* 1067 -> 61.38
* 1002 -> 61.37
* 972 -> 60.32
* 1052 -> 62.11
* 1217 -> 65.76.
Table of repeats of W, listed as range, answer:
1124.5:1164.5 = 35.68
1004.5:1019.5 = 61.43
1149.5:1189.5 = 55.77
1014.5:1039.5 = 59.94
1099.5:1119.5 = 18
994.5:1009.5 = 60.1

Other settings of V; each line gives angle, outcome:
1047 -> 59.9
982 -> 60.53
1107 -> 51.41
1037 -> 59.94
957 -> 59.07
